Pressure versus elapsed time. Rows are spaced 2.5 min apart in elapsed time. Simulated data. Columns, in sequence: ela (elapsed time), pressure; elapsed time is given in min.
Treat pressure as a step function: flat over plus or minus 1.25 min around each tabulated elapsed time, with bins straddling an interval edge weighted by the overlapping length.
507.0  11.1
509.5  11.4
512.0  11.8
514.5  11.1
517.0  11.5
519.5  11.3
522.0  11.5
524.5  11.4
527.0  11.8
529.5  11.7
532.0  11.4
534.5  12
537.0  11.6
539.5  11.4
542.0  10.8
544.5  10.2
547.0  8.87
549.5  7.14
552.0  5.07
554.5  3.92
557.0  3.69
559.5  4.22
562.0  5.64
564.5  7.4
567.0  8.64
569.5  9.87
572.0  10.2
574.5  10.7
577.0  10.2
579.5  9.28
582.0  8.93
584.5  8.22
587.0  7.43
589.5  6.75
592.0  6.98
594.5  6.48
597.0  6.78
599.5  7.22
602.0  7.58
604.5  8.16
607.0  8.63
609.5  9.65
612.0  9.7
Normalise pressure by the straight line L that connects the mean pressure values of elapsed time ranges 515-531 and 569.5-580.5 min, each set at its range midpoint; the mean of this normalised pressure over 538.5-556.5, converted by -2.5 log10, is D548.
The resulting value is 0.34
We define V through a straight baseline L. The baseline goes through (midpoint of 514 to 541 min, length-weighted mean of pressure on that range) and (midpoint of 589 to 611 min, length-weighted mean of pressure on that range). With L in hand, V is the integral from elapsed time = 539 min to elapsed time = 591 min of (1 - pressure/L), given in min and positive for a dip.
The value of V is 8.0 min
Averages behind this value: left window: 11.5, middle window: 7.97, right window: 7.63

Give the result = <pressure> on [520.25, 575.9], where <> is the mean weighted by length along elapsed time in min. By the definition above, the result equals 9.08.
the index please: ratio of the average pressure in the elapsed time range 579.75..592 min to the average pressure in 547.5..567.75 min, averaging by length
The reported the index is 1.4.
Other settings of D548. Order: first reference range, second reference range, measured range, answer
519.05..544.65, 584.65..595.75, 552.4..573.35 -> 0.318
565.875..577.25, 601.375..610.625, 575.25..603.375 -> 0.176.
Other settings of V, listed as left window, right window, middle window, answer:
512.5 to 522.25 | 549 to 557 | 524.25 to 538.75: -4.80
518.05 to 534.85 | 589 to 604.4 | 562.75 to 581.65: -1.65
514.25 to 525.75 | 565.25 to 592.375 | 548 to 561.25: 6.69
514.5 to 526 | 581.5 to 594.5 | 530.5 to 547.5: -1.11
